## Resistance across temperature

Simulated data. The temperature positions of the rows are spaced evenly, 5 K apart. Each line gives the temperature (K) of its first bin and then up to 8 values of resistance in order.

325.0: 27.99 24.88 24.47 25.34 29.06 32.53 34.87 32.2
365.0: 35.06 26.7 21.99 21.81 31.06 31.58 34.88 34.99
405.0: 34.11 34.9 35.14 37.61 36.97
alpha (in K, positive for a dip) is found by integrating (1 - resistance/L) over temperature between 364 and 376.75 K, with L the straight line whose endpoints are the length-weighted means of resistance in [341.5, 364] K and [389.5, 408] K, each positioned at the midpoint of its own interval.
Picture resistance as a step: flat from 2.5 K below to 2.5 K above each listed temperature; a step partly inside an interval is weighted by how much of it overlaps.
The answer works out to 2.1 K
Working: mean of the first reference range 32.1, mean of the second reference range 34.2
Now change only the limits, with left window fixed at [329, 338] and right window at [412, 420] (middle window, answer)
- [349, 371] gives -3.4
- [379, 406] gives 0.8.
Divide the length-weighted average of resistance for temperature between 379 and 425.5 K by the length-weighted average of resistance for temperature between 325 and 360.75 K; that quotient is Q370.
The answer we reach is 1.2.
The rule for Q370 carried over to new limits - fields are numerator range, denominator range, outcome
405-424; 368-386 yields 1.44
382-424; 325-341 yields 1.35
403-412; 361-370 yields 1.07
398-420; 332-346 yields 1.35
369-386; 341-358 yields 0.79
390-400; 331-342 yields 1.37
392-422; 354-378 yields 1.18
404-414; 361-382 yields 1.29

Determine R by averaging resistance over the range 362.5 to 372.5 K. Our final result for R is 30.9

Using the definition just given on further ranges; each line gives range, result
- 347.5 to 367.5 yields 33.7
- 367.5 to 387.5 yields 25.4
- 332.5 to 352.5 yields 27.9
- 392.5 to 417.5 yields 34.8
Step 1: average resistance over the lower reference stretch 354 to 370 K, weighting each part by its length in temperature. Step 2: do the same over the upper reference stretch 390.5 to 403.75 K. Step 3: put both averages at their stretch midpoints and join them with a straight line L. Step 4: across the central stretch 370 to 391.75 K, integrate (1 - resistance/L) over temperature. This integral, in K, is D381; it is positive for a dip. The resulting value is 4.7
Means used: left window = 32.8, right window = 34.4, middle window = 26.4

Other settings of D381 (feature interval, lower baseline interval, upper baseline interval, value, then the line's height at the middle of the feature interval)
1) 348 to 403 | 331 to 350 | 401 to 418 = 0.3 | 31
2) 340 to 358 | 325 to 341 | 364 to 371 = -2.1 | 27.9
